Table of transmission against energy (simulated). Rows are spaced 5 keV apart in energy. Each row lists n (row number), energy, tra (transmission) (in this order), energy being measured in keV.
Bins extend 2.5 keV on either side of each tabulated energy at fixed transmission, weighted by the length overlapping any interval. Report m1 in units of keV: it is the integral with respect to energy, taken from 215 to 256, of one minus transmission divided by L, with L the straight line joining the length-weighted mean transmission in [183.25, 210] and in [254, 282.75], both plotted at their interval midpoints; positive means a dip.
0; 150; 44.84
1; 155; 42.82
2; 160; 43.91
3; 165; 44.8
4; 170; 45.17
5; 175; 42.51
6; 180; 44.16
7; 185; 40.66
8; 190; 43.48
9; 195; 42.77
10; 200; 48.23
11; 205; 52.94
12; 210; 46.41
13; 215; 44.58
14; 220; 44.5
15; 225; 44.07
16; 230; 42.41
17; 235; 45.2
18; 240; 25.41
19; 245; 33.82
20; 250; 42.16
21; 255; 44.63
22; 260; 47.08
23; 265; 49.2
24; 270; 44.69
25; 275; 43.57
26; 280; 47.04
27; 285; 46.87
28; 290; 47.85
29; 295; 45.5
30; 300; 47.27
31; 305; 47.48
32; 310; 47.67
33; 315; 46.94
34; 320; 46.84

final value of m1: 5.0 keV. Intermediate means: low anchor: 45.8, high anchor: 46.1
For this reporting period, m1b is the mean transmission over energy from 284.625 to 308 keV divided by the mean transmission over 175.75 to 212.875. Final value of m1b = 1.04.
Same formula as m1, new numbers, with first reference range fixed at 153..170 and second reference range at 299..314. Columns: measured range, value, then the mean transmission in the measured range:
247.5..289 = 0.7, 45.7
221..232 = 0.5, 43.4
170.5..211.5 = -0.3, 45.1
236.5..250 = 3.8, 33.1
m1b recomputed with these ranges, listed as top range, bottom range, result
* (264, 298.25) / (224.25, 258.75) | 1.17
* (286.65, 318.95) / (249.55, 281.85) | 1.03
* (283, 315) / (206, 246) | 1.13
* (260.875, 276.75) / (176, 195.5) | 1.08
